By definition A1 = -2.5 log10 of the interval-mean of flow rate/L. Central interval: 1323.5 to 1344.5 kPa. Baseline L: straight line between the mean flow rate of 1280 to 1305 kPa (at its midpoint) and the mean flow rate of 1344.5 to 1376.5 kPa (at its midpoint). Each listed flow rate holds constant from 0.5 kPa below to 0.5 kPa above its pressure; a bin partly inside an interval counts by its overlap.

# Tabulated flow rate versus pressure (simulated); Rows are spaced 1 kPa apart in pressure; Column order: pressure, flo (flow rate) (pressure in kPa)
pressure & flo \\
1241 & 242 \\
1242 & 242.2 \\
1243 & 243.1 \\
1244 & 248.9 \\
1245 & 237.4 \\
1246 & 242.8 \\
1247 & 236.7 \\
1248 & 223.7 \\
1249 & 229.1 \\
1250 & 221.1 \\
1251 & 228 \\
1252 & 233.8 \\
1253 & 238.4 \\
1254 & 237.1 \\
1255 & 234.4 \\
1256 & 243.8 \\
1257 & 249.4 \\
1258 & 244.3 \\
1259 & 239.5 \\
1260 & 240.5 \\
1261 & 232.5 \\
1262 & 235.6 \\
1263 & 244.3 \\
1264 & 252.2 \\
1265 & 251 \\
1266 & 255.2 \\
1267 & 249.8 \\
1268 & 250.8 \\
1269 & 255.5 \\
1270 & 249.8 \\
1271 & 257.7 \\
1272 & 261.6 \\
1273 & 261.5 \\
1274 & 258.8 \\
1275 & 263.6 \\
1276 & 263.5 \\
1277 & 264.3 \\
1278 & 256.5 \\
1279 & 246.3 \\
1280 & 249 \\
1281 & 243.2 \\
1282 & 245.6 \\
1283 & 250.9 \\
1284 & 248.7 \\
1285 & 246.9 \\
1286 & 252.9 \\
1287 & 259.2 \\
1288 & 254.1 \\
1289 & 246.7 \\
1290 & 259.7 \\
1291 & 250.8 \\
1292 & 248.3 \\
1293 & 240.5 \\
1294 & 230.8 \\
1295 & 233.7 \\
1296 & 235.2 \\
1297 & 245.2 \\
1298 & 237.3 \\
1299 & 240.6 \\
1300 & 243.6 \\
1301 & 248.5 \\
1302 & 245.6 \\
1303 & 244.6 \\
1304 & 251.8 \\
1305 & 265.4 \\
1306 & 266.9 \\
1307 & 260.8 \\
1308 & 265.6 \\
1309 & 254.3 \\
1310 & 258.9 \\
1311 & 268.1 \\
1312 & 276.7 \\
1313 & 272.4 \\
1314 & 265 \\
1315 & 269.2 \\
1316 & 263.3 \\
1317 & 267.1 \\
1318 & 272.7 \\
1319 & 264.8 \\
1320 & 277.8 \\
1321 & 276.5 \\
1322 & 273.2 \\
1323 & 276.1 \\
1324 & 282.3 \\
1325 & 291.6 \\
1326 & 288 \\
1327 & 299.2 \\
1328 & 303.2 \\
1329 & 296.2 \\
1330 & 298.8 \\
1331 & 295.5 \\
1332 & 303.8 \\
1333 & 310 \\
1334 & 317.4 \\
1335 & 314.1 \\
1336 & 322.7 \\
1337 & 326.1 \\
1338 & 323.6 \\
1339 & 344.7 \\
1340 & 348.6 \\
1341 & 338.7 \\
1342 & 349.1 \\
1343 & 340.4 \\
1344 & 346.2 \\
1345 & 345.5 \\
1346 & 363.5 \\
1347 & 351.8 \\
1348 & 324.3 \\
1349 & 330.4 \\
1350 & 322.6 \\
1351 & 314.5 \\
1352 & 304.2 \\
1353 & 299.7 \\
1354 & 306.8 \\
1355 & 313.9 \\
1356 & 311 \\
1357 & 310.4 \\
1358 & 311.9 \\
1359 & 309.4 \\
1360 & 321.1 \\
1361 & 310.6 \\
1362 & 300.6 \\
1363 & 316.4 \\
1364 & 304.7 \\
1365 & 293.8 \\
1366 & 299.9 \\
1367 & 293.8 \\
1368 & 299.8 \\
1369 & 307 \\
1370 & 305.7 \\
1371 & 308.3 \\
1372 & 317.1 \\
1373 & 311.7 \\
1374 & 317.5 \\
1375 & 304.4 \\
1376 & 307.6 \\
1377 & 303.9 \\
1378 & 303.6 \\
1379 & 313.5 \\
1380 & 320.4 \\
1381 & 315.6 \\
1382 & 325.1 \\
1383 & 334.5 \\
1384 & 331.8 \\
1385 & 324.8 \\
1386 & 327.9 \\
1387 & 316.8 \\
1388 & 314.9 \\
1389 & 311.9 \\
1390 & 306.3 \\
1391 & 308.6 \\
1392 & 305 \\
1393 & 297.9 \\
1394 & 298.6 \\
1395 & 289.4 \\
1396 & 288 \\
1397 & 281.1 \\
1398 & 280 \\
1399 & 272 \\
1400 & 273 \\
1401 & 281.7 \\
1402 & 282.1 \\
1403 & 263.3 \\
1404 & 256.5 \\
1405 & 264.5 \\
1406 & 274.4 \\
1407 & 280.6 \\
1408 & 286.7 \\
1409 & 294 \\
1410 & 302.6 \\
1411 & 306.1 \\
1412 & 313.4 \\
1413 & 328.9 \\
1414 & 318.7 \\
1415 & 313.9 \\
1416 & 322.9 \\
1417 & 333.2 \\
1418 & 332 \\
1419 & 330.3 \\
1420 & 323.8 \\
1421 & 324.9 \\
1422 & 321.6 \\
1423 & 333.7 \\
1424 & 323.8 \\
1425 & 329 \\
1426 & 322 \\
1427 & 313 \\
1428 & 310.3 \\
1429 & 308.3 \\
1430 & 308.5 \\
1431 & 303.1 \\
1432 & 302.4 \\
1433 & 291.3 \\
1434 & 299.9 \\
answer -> -0.10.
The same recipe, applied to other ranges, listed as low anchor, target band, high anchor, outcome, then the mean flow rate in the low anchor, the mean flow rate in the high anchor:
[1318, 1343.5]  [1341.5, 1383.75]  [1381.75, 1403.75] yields -0.05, 306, 300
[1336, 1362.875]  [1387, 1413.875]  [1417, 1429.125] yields 0.11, 326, 324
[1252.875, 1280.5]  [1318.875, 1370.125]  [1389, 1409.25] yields -0.15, 250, 285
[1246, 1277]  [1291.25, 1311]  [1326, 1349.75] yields 0.15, 245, 325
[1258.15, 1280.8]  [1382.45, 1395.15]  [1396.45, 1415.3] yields -0.11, 252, 288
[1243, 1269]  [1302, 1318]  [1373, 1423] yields 0.01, 240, 305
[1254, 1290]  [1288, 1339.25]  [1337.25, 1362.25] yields 0.07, 250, 326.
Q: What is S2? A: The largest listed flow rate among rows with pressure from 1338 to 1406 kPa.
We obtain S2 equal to 363.5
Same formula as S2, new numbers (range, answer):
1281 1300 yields 259.7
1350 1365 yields 322.6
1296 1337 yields 326.1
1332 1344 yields 349.1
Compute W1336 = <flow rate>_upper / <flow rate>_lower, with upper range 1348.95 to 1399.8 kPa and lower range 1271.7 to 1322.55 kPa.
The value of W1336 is 1.20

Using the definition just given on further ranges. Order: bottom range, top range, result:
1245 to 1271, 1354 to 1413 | 1.25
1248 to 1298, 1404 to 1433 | 1.26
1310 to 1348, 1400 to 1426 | 1.01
